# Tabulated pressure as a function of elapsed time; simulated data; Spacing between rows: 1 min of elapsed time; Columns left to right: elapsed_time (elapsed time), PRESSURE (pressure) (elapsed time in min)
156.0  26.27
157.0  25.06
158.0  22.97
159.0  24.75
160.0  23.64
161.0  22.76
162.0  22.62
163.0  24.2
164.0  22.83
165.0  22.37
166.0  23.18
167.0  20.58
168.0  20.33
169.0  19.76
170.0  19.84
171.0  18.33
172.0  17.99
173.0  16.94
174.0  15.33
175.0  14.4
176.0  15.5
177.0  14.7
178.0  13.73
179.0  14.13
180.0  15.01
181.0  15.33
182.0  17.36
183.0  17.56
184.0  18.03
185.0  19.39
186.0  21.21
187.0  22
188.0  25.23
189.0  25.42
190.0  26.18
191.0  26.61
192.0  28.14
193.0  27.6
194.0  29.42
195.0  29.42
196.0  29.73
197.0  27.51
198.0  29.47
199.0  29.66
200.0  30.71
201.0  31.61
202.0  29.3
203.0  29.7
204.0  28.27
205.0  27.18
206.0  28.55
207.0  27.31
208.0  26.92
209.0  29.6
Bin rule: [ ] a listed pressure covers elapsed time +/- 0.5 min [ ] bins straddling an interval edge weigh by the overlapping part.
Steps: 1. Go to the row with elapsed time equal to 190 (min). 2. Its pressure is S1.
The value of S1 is 26.18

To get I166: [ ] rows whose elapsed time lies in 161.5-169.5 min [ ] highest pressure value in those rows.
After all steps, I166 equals 24.2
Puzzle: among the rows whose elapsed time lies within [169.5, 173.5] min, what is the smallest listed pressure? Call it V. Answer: 16.94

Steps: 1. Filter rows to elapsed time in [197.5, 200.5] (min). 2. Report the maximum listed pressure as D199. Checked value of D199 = 30.71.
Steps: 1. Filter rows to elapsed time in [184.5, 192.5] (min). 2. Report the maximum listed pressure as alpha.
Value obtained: 28.14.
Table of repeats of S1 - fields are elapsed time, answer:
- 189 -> 25.42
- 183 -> 17.56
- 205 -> 27.18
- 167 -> 20.58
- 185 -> 19.39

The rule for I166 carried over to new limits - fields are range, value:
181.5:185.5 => 19.39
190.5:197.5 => 29.73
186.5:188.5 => 25.23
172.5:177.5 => 16.94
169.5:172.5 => 19.84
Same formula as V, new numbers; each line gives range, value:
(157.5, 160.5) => 22.97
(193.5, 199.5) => 27.51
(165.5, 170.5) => 19.76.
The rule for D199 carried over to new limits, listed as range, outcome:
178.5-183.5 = 17.56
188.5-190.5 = 26.18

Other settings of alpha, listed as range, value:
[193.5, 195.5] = 29.42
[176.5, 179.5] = 14.7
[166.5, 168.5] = 20.58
